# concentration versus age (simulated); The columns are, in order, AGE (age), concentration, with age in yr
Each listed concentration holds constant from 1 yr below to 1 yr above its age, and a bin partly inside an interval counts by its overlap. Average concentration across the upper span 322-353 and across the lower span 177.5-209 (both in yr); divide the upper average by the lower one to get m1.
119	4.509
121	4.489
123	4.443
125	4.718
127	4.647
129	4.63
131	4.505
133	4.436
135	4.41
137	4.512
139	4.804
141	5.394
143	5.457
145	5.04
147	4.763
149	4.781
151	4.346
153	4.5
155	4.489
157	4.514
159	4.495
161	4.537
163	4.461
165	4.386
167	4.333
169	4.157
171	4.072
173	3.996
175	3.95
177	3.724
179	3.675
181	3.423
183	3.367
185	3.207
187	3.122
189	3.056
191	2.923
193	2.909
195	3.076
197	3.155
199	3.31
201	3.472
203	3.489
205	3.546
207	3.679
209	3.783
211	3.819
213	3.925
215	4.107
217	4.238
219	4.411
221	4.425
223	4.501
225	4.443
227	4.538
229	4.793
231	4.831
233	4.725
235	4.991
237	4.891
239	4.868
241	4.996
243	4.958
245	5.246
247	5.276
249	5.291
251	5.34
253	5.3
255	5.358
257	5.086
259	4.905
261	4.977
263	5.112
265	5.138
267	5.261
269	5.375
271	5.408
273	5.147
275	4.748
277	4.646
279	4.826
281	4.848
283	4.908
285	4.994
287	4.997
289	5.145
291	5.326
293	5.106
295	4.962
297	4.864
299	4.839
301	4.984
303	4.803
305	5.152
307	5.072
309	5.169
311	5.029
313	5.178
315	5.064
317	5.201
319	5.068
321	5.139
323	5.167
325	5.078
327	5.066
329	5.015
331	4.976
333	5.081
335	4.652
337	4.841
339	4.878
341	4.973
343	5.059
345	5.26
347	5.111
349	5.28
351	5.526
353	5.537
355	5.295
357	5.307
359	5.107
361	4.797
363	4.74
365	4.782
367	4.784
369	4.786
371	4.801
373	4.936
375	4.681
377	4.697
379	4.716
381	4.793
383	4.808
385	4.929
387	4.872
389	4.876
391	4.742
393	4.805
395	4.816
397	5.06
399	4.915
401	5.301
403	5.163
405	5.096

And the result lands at 1.5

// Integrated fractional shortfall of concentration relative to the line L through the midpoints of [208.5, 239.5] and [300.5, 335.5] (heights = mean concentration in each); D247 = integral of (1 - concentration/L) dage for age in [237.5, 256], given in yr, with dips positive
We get -2.29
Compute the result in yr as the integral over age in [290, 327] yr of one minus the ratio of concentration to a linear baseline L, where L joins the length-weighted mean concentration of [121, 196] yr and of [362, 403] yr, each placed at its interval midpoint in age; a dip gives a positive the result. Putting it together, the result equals -3.4 yr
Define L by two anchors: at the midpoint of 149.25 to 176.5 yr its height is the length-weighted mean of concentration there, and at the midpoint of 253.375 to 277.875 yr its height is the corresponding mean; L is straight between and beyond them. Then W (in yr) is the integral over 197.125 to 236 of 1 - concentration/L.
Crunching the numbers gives 5.0 yr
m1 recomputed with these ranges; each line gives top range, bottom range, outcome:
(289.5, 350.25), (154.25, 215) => 1.35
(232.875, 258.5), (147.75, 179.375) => 1.19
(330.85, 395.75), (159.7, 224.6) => 1.31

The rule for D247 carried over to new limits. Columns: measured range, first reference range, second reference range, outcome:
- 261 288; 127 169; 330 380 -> -1.0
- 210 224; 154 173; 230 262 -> 1.8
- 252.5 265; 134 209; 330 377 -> -1.8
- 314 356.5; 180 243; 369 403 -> -4.7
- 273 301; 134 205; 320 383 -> -1.8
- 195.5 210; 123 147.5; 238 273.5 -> 4.4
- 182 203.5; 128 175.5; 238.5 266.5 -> 7.2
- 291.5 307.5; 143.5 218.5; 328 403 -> -1.4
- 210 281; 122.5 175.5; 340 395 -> -1.8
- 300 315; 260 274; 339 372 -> 0.2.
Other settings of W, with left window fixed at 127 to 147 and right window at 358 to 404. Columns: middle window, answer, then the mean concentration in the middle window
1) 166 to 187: 4.6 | 3.76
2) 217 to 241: 0.7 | 4.67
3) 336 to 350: -0.6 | 5.06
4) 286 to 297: -0.6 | 5.09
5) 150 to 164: 0.9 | 4.48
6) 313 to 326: -0.7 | 5.12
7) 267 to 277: -0.6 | 5.13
